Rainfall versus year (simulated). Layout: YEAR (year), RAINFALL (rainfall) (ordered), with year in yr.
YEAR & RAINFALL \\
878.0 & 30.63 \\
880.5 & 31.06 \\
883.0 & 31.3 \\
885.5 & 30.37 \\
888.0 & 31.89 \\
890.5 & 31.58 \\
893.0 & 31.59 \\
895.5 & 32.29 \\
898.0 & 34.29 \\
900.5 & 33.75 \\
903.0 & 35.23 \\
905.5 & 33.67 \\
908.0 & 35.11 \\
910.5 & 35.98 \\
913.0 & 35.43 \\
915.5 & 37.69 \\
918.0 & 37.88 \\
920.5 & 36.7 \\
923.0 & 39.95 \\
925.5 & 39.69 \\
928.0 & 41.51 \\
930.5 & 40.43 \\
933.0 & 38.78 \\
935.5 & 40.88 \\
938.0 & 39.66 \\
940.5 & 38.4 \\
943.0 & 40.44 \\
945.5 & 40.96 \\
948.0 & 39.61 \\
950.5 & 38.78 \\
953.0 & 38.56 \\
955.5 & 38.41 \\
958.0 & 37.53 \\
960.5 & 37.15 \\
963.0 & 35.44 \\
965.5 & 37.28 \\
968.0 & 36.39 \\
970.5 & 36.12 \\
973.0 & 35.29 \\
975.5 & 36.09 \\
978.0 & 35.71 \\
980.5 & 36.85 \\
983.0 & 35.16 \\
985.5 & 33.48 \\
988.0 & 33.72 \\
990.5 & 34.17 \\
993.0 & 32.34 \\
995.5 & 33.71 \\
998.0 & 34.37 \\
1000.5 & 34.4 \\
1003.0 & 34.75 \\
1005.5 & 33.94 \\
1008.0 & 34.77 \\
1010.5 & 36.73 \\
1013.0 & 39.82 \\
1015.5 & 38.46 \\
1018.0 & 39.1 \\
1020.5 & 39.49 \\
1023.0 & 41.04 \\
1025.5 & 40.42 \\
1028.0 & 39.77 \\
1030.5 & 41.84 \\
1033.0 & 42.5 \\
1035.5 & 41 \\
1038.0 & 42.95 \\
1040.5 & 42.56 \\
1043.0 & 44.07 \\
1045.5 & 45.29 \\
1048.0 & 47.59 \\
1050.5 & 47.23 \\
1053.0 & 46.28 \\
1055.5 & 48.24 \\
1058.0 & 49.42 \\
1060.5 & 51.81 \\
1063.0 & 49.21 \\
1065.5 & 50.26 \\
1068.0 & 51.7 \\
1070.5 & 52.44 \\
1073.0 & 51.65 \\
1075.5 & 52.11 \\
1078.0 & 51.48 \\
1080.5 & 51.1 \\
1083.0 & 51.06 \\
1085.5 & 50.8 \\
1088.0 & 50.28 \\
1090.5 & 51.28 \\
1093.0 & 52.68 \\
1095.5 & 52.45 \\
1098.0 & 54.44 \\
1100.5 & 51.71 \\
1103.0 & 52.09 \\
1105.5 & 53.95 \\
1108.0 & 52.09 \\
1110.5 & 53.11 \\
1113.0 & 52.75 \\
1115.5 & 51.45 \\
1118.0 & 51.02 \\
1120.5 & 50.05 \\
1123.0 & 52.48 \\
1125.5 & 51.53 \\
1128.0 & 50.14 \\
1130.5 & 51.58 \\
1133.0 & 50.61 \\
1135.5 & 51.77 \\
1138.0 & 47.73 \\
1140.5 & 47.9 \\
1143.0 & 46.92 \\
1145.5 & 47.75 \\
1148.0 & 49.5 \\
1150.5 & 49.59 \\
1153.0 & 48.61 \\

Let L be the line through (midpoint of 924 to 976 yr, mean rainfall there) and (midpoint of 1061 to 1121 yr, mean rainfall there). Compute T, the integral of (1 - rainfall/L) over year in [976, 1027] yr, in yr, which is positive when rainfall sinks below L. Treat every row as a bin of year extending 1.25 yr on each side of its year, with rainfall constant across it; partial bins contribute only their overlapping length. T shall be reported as 8.5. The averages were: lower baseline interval 38.5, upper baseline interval 51.7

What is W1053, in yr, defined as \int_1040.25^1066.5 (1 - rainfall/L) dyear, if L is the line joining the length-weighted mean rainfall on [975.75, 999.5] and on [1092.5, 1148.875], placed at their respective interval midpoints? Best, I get -3.0 yr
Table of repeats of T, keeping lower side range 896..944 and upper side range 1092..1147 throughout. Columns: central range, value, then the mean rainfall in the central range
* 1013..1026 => 1.37 yr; 39.7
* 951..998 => 6.23 yr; 35.8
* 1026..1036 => 0.86 yr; 41.2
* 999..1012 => 2.52 yr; 35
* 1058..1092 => -2.11 yr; 51.1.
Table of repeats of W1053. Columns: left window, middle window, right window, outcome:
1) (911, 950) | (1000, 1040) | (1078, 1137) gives 5.8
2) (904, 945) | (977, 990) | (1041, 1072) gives 2.4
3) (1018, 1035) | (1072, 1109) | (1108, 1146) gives -3.9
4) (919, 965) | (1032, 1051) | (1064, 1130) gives 1.3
